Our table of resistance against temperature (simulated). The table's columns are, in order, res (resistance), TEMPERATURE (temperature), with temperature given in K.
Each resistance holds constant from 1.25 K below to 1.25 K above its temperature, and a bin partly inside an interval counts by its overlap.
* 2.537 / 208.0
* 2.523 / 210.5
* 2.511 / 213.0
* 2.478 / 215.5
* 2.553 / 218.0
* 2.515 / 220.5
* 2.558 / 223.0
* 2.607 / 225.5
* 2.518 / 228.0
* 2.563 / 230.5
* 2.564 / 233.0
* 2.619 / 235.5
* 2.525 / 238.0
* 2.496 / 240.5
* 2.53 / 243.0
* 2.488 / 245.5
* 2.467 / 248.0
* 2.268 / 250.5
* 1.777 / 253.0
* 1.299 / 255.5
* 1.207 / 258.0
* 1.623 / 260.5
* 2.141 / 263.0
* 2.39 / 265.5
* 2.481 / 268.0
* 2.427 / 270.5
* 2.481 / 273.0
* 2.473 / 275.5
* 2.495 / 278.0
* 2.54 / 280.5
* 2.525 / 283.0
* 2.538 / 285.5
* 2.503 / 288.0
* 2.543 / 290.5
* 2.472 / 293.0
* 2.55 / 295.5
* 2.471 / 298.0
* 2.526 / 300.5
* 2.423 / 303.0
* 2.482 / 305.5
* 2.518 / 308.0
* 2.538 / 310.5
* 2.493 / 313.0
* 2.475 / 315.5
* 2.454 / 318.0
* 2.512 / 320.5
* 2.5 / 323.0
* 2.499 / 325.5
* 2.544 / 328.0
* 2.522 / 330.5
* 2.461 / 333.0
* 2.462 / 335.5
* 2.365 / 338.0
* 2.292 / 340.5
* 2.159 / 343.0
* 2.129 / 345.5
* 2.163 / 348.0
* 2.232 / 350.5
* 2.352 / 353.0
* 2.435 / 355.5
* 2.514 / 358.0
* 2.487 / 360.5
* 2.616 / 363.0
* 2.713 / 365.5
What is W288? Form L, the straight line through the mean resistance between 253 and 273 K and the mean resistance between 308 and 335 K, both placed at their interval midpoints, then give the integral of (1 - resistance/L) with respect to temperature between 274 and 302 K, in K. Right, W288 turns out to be -4.1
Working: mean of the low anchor 1.96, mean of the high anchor 2.5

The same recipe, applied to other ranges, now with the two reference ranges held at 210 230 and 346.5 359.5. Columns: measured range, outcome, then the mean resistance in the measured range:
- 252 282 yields 4.2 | 2.12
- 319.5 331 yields -0.7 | 2.52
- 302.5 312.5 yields -0.4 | 2.5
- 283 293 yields -0.4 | 2.52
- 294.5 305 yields -0.3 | 2.49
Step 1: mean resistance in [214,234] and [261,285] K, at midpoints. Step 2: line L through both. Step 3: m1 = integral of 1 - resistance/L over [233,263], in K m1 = 4.2 K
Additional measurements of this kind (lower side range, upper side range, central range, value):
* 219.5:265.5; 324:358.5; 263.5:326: -4.6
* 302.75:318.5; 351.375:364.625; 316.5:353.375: 1.6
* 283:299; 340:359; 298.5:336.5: -1.4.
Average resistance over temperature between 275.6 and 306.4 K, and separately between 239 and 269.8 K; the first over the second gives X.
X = 1.2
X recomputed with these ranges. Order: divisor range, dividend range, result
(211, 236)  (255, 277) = 0.82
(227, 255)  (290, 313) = 1.04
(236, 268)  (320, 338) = 1.17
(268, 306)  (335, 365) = 0.94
